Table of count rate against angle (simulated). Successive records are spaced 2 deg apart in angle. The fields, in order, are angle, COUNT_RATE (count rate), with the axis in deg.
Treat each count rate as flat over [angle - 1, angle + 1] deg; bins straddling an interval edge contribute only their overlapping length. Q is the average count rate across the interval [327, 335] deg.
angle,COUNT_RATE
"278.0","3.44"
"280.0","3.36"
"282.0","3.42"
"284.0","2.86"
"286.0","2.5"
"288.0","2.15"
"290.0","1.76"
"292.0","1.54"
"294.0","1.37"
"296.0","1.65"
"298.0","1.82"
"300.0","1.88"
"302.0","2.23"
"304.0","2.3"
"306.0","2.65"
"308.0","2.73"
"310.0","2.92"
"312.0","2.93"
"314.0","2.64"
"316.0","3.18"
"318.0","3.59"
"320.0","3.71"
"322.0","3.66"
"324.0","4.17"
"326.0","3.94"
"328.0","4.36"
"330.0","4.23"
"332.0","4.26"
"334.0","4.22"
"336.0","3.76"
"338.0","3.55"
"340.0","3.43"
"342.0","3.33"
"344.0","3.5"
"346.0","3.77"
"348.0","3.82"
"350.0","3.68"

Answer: 4.27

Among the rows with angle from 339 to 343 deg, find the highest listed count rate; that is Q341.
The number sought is 3.43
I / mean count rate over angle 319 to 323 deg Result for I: 3.69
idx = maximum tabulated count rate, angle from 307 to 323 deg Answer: 3.71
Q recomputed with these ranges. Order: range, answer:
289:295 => 1.56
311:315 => 2.79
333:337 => 3.99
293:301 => 1.68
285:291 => 2.14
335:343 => 3.52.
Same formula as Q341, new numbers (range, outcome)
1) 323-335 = 4.36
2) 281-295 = 3.42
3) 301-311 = 2.92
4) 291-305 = 2.3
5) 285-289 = 2.5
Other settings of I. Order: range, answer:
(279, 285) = 3.21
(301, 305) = 2.26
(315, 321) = 3.49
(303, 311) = 2.65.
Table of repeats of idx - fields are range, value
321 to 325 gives 4.17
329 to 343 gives 4.26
